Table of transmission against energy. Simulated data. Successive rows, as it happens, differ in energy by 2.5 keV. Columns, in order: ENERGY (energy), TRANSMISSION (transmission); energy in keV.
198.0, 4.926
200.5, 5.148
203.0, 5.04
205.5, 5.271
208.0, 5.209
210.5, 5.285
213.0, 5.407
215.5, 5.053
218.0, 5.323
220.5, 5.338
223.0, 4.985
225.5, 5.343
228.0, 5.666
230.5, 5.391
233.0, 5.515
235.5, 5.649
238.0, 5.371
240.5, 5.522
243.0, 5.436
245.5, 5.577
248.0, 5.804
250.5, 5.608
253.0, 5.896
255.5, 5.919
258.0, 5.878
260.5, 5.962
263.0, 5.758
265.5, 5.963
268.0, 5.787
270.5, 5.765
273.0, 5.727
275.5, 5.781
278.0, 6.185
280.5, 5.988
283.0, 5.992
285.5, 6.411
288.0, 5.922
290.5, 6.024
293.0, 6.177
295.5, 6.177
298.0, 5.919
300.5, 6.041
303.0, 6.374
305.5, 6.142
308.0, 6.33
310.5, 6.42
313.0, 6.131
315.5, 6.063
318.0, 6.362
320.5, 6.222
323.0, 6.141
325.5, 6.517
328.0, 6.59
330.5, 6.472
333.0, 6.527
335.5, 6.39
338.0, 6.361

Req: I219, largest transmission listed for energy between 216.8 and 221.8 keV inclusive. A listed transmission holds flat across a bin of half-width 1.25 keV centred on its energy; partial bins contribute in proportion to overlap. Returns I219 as 5.338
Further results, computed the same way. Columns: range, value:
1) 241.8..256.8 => 5.919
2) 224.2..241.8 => 5.666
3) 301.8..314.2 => 6.42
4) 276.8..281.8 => 6.185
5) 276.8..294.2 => 6.411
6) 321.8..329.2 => 6.59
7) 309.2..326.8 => 6.517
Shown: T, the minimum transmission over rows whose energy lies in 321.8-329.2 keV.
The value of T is 6.141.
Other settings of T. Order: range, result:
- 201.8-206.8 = 5.04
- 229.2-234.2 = 5.391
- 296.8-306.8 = 5.919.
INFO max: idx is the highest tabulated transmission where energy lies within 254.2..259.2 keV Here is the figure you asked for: 5.919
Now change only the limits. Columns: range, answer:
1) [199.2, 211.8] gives 5.285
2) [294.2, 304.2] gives 6.374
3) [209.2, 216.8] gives 5.407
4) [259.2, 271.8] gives 5.963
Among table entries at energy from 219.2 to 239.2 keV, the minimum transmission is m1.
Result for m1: 4.985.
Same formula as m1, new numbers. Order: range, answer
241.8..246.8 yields 5.436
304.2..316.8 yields 6.063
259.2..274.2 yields 5.727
